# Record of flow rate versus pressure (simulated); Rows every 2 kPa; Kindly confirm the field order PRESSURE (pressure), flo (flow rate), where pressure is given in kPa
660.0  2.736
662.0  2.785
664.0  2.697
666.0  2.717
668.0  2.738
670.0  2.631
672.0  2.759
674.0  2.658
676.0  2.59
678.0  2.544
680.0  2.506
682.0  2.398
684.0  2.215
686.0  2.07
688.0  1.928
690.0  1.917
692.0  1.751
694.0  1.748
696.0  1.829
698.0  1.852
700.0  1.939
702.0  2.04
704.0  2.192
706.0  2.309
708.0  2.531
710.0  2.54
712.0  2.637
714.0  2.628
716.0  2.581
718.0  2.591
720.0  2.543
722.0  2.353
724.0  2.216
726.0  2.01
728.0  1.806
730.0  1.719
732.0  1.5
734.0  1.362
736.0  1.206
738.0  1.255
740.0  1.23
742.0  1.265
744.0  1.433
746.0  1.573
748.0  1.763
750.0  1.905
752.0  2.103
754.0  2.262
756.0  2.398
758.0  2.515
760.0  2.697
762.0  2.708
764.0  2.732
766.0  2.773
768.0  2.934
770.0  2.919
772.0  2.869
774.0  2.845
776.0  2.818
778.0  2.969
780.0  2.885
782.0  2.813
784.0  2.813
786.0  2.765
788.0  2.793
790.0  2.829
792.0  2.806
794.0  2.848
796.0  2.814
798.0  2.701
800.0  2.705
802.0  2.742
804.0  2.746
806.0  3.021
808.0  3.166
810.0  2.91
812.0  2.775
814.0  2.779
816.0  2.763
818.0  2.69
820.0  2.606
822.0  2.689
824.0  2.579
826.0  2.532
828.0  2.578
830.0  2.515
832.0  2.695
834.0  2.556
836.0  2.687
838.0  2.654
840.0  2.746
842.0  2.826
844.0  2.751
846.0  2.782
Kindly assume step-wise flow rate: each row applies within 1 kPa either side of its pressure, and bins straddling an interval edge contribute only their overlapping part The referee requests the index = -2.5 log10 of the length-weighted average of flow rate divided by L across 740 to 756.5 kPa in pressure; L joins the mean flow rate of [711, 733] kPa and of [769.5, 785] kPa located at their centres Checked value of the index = 0.386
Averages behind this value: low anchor 2.23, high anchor 2.86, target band 1.78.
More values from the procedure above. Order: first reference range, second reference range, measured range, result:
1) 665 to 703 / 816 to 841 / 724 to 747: 0.49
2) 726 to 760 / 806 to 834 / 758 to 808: -0.25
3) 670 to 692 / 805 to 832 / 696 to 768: 0.18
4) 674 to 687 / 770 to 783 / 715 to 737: 0.30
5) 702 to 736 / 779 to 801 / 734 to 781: 0.14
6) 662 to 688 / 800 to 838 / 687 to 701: 0.35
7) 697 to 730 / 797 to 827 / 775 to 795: -0.08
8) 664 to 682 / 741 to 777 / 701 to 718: 0.03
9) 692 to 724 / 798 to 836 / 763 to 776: -0.13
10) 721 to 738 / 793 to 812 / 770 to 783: -0.17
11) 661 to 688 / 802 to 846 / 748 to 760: 0.18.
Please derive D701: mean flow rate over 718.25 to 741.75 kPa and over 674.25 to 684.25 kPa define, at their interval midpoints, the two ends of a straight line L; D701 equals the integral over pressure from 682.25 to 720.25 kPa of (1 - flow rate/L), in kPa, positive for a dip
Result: -1.06 kPa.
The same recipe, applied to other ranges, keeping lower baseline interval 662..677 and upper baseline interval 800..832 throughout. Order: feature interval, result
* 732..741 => 4.7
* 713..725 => 1.0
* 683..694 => 3.0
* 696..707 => 2.7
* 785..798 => -0.3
